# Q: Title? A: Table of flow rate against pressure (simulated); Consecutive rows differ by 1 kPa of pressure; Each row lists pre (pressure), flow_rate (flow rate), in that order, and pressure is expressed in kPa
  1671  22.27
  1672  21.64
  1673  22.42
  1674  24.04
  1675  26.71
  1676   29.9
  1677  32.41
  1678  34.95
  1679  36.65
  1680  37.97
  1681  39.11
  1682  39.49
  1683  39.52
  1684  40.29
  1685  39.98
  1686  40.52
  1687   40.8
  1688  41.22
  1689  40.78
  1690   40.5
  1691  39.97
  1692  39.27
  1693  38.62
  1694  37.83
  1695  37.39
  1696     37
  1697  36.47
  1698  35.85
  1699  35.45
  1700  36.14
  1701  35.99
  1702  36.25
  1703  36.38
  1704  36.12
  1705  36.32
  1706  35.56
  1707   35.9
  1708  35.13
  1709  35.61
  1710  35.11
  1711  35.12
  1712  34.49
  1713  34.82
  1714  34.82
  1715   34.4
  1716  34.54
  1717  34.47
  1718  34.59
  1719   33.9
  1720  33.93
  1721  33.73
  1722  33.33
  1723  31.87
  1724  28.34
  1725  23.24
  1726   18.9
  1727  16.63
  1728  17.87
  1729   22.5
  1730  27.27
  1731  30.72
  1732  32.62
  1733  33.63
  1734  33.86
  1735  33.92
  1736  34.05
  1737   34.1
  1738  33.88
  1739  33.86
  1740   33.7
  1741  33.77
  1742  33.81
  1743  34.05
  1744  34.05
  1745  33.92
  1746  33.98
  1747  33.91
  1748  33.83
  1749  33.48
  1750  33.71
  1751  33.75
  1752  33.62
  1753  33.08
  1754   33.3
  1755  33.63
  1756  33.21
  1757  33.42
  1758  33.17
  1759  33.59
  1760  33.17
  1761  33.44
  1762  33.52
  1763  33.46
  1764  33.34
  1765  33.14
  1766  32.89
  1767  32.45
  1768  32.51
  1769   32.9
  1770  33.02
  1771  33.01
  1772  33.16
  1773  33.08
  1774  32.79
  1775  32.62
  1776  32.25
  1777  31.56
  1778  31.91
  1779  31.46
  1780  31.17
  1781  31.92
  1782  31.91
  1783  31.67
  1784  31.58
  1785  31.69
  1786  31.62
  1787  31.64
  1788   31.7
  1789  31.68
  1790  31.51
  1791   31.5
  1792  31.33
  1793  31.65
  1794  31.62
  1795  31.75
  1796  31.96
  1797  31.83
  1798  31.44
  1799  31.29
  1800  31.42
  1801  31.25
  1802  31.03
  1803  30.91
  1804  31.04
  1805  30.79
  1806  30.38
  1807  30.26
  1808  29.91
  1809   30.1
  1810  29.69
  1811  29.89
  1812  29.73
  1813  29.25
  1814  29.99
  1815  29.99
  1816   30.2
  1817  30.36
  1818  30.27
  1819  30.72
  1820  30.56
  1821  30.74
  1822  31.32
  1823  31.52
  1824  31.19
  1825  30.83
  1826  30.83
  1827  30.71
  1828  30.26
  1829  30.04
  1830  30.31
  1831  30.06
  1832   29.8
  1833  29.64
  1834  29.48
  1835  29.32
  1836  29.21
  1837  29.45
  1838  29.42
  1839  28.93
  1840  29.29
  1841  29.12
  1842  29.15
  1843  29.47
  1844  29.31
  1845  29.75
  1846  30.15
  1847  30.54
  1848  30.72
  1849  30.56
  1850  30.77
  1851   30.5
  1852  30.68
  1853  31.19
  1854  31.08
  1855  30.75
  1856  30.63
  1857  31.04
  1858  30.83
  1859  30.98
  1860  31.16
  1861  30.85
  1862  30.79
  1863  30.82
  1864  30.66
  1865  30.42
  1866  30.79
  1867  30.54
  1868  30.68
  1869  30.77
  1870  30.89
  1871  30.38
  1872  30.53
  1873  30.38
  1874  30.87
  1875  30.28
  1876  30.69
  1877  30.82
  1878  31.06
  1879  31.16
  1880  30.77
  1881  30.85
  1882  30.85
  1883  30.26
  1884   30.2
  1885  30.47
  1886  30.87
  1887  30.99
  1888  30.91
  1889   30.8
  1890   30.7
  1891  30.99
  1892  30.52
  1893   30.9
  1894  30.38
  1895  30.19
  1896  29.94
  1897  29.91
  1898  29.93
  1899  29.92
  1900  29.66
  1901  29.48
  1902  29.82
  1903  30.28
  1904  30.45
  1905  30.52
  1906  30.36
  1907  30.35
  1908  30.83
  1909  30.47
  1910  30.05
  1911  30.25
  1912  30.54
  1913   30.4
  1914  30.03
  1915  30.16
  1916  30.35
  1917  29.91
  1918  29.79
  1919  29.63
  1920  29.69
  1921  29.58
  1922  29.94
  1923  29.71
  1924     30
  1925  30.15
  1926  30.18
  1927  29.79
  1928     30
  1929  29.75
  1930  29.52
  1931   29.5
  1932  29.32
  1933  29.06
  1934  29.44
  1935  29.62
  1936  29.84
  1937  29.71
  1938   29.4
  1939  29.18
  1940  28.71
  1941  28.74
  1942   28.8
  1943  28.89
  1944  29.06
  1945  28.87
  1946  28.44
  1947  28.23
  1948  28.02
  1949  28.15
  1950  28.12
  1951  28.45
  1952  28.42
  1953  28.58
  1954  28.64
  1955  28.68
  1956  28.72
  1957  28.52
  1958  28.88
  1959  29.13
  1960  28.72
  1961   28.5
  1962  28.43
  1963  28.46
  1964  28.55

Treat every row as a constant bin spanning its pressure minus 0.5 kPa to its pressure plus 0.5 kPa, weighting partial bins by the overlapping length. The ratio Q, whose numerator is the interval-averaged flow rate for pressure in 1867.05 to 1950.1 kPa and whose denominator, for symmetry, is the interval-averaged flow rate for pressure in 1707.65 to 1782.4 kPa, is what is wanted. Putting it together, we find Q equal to 0.9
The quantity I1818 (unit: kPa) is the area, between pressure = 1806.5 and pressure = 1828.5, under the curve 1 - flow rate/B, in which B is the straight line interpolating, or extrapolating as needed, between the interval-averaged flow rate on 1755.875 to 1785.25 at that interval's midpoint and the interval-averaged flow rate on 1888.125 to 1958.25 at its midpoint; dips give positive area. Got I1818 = 0.9 kPa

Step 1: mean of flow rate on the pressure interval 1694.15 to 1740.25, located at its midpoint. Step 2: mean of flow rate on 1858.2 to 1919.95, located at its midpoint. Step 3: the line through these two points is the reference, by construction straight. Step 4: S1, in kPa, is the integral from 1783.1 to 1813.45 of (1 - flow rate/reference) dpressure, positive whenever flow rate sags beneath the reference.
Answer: 0.6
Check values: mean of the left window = 32.9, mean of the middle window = 31.1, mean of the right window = 30.5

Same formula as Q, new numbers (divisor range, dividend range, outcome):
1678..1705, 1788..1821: 0.81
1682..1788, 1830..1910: 0.90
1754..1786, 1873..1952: 0.92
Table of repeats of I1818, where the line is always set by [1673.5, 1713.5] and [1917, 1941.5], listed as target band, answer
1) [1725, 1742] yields 2.9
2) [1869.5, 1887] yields 0.2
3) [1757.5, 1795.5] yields 2.0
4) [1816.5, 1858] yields 2.6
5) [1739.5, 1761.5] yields 0.8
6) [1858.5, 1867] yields 0.2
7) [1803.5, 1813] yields 0.9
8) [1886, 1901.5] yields 0.1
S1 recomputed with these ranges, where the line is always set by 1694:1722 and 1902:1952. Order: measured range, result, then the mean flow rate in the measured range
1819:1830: 0.5 kPa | 30.8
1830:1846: 1.2 kPa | 29.5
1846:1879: 0.6 kPa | 30.7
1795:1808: 0.7 kPa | 31.1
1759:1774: 0.3 kPa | 33.1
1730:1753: 0.7 kPa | 33.5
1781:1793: 0.6 kPa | 31.6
